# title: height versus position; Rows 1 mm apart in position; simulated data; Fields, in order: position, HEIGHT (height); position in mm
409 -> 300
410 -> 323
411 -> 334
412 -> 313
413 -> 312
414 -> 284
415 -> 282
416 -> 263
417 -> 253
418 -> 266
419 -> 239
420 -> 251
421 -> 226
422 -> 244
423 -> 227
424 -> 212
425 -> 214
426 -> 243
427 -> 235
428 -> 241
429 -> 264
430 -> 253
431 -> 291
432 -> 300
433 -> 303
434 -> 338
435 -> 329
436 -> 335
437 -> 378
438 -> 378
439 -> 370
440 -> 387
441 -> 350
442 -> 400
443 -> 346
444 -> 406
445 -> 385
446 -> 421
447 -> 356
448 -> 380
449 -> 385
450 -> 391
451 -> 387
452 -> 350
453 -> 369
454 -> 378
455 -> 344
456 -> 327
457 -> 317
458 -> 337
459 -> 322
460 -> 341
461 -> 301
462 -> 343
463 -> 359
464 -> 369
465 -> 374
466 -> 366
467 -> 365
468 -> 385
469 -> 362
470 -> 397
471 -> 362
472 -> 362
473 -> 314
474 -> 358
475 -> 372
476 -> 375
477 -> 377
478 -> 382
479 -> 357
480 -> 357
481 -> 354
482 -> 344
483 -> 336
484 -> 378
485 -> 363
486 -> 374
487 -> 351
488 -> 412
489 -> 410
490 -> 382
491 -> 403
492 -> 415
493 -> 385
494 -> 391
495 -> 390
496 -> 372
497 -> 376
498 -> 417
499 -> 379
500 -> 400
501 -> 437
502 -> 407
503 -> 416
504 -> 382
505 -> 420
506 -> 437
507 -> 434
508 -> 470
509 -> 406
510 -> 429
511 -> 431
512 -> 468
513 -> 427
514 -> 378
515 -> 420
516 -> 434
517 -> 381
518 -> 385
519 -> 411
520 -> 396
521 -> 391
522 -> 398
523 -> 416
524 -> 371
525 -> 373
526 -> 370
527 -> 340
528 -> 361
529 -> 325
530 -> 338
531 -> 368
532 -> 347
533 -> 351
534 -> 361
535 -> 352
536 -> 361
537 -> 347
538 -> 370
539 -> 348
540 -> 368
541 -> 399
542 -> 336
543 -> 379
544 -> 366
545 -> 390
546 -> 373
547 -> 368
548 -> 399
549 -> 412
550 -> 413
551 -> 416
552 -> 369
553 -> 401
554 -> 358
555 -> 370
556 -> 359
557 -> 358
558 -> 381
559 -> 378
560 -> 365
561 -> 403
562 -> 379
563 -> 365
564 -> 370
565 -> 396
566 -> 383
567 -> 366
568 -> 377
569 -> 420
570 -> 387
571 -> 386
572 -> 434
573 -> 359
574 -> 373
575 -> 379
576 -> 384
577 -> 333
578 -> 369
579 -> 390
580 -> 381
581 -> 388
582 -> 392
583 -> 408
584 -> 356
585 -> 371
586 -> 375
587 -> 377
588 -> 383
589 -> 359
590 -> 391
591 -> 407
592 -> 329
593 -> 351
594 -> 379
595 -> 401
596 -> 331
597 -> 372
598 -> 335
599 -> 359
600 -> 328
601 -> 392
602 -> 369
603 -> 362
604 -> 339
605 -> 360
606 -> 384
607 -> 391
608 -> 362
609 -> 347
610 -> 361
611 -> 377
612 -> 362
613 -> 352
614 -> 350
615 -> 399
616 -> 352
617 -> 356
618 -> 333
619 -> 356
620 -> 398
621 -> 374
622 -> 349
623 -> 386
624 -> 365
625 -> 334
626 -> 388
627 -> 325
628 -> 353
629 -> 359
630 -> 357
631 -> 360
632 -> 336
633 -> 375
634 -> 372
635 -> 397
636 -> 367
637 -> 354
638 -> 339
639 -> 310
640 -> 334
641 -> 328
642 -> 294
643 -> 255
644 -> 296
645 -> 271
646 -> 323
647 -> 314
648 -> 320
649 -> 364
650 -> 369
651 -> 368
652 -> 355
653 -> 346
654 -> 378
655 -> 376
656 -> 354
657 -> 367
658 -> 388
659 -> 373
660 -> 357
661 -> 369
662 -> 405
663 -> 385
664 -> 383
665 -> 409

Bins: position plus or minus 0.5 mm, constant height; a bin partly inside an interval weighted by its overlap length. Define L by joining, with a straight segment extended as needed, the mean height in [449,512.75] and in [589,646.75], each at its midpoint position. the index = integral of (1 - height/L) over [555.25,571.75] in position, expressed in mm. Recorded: -0.74 mm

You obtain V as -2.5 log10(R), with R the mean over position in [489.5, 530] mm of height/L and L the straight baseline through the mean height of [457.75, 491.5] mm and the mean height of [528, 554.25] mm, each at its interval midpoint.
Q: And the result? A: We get -0.09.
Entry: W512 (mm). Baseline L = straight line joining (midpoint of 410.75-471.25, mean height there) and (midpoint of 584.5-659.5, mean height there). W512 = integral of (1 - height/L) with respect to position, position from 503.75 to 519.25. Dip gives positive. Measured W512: -3.8 mm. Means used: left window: 325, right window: 356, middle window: 420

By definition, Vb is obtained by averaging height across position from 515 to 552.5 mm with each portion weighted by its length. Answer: 376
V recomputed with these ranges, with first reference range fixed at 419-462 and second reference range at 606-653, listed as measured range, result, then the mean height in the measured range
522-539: -0.076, 360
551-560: -0.104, 374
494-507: -0.212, 404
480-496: -0.148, 378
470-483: -0.100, 360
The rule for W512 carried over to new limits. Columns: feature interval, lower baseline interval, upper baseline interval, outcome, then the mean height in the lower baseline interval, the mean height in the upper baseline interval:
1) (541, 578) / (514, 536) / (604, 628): -1.0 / 375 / 363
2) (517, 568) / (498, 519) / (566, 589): 3.2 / 417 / 381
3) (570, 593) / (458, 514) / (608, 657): -1.0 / 383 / 350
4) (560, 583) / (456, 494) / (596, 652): -1.7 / 364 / 351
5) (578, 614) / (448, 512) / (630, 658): -1.6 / 378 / 343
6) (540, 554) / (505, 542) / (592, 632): -0.2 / 388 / 361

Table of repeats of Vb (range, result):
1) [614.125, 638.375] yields 362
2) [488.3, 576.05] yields 388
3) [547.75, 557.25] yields 386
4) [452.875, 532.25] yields 380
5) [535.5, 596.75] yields 377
